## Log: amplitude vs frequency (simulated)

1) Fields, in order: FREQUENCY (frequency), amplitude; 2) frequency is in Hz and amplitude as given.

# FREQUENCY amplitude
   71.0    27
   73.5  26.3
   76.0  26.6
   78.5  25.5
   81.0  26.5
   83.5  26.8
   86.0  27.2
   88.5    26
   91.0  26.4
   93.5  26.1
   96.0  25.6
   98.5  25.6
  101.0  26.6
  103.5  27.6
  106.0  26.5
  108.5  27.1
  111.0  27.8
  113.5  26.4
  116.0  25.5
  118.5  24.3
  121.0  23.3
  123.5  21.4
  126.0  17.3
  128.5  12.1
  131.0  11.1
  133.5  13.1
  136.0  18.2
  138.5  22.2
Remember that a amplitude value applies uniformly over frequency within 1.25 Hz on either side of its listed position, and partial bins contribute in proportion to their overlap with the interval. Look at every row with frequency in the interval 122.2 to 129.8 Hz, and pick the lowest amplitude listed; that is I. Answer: 12.1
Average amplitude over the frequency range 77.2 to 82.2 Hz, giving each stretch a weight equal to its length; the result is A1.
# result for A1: 26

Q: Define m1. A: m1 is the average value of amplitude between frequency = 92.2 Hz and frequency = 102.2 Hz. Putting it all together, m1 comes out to 26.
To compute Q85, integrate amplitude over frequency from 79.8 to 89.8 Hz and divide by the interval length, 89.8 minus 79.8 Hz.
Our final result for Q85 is 26.6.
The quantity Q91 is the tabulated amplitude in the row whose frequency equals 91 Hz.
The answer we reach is 26.4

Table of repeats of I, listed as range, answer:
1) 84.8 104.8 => 25.6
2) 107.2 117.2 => 25.5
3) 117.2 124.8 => 21.4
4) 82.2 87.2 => 26.8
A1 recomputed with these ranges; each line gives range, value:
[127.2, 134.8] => 12.2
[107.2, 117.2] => 26.7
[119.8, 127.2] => 20.7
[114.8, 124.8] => 23.6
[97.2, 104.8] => 26.6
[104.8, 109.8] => 26.8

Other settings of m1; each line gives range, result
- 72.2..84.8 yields 26.3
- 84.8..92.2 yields 26.5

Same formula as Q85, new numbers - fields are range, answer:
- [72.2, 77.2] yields 26.5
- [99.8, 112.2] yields 27.1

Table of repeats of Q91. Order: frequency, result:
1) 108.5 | 27.1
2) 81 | 26.5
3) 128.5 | 12.1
